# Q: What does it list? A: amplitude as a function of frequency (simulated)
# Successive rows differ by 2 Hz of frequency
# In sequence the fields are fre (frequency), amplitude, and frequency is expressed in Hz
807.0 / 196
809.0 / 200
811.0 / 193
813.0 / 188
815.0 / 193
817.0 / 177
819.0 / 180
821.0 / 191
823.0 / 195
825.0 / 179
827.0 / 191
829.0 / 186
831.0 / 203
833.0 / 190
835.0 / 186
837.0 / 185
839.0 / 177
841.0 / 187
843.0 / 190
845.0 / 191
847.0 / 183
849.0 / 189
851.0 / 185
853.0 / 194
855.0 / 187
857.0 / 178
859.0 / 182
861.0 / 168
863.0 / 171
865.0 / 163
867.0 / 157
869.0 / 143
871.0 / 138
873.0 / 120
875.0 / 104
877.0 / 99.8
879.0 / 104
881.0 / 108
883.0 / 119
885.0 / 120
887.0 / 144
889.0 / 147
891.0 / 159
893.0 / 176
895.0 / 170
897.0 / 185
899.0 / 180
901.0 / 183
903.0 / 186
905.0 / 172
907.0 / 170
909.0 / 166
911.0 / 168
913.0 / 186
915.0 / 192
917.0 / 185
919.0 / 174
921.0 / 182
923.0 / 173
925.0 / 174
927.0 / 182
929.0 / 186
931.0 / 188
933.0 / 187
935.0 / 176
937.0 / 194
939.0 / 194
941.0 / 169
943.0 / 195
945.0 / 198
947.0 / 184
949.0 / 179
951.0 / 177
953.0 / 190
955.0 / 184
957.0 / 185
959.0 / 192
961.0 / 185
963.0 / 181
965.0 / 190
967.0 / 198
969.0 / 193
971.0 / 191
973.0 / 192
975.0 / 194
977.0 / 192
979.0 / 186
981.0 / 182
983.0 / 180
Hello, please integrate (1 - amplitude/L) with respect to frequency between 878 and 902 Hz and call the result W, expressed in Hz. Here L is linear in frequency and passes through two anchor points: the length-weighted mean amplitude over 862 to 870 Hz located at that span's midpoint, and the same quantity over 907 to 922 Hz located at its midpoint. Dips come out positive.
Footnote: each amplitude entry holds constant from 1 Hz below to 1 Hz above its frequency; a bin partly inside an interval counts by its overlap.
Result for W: 2.7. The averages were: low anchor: 158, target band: 150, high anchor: 178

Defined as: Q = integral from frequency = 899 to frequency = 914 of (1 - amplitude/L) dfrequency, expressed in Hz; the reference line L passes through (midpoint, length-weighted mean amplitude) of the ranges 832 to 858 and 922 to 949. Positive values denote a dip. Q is 0.7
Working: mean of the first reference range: 186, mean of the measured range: 176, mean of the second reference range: 184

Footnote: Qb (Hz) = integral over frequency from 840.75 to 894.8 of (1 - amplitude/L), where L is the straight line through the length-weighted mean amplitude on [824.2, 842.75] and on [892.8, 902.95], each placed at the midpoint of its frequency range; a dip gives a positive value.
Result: 8.2 Hz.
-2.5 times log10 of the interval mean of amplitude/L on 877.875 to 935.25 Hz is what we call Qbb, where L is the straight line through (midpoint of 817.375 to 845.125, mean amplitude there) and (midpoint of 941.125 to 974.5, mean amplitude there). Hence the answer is 0.129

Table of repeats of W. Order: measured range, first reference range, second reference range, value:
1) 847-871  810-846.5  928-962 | 1.8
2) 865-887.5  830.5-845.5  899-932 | 7.2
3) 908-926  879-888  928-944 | -1.7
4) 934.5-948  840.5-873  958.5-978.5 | -0.1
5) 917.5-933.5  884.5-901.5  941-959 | -0.4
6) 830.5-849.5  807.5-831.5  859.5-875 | -1.7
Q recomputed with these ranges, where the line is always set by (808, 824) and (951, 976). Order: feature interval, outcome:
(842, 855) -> 0.07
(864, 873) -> 2.02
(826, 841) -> 0.11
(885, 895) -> 1.86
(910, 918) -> 0.28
